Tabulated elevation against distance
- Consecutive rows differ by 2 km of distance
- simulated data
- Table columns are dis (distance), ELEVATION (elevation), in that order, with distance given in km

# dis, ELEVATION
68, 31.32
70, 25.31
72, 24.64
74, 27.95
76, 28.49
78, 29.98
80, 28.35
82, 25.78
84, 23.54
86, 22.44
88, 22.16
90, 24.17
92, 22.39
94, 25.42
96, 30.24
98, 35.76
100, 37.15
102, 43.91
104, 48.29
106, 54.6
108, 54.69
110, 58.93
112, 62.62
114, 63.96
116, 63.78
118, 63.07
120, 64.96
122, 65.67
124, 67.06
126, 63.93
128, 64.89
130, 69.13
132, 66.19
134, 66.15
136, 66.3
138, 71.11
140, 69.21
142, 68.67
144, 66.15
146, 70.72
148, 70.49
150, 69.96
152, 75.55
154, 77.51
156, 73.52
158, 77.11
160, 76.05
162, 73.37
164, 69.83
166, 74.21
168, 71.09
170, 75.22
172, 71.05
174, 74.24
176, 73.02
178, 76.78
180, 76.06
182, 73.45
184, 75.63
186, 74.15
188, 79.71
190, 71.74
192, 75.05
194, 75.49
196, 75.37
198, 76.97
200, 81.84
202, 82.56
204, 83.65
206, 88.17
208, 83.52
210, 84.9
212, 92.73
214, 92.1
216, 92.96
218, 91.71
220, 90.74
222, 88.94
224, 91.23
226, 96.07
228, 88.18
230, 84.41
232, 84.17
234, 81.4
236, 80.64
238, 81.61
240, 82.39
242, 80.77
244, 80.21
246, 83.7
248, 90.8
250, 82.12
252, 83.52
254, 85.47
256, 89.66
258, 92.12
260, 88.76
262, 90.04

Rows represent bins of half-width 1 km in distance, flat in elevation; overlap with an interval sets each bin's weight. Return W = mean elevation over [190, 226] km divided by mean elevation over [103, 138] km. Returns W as 1.4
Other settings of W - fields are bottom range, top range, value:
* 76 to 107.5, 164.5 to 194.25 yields 2.33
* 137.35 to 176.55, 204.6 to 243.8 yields 1.20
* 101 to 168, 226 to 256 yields 1.27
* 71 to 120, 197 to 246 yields 2.20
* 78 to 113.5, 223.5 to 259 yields 2.33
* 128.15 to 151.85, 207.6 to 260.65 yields 1.27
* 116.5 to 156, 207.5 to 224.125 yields 1.32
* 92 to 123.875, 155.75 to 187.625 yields 1.45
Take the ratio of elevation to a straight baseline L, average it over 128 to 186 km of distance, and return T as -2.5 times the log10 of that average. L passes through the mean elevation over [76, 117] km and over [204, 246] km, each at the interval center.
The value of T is -0.18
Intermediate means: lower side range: 38.7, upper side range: 86.7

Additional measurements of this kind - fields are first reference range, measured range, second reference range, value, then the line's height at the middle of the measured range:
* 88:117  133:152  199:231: -0.16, 59.7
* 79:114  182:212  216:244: -0.07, 74.2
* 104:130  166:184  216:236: 0.03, 76.1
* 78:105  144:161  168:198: -0.22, 59.8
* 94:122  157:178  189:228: -0.03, 71.6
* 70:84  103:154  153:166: -0.16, 56.7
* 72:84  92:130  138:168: -0.12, 47.1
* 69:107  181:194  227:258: -0.15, 65.1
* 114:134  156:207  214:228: 0.07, 81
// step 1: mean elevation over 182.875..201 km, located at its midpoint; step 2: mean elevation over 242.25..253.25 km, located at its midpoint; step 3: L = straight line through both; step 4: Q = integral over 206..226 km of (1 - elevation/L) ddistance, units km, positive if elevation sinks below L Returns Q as -2.7 km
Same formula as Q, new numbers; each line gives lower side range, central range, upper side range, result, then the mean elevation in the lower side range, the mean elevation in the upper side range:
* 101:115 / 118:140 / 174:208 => -2.02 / 55.3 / 77.6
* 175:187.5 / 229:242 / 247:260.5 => 0.31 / 75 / 87.4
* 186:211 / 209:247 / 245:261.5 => -1.45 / 79.7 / 87.1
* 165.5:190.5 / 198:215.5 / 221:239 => -1.05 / 74.4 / 86.3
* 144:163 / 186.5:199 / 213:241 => 0.82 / 73.4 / 87.6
